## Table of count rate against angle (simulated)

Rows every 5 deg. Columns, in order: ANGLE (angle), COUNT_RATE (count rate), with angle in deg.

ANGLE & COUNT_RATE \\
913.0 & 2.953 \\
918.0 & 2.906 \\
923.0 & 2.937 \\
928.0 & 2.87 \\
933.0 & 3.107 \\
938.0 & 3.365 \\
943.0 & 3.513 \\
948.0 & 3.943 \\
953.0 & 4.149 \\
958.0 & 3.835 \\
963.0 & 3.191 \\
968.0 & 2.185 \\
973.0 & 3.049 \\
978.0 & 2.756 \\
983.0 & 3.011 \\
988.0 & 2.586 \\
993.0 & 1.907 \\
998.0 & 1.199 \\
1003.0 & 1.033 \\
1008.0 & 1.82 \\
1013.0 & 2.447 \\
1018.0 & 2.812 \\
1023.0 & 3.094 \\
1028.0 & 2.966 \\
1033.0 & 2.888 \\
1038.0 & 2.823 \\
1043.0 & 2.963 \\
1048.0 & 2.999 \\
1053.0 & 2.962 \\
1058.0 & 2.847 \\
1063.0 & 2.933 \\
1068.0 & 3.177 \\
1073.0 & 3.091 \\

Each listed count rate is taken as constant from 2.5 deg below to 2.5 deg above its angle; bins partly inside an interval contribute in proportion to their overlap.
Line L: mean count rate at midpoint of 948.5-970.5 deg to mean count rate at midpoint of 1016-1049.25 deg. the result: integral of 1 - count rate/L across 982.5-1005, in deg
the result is 9.31 deg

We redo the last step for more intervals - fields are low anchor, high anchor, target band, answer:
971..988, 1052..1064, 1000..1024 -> 6.0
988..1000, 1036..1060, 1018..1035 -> -3.4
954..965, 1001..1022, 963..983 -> 2.7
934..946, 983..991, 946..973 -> -2.5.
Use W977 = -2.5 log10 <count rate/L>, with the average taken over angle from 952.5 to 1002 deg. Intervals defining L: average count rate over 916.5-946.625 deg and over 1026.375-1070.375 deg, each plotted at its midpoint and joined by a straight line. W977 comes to 0.15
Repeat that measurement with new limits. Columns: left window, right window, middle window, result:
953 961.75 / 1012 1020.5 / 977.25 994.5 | 0.26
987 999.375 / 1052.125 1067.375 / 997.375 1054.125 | -0.04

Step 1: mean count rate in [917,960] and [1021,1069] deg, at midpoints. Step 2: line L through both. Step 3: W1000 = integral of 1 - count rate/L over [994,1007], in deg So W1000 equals 7.7 deg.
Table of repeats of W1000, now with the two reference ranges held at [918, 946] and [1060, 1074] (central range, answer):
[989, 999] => 4.3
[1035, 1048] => 0.7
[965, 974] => 1.6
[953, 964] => -2.0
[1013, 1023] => 1.0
